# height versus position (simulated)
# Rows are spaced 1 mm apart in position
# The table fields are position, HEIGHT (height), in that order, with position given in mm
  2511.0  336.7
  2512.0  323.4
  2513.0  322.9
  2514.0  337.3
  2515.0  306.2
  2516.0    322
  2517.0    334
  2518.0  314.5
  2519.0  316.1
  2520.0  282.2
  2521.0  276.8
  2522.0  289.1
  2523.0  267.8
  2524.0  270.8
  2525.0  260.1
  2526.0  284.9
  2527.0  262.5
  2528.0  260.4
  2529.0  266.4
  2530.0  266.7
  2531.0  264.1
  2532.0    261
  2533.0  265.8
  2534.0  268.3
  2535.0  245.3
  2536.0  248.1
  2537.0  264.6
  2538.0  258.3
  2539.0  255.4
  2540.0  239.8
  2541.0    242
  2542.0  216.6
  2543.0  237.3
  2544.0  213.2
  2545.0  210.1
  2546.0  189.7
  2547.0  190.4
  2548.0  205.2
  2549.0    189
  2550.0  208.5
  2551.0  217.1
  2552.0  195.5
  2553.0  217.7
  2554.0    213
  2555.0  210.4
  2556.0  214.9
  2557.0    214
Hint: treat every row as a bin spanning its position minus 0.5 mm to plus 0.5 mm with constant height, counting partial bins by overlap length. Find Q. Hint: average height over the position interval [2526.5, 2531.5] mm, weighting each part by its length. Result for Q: 264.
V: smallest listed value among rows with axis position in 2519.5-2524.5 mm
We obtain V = 267.8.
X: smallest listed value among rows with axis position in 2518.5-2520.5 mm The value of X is 282.2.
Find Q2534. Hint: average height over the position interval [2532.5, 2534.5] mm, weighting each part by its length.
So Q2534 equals 267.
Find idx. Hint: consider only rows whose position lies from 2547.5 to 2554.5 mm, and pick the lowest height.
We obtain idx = 189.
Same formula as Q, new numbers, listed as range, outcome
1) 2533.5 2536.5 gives 254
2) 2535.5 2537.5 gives 256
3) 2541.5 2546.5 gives 213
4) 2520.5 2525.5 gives 273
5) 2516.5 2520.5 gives 312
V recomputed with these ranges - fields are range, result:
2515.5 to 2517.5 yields 322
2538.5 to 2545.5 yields 210.1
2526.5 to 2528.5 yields 260.4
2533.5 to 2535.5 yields 245.3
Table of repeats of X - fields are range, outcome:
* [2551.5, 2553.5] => 195.5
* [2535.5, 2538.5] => 248.1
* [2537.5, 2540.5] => 239.8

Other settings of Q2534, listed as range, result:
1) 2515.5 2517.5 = 328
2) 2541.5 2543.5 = 227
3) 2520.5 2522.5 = 283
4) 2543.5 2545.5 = 212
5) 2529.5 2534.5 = 265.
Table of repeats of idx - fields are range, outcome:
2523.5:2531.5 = 260.1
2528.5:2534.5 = 261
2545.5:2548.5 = 189.7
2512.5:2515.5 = 306.2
